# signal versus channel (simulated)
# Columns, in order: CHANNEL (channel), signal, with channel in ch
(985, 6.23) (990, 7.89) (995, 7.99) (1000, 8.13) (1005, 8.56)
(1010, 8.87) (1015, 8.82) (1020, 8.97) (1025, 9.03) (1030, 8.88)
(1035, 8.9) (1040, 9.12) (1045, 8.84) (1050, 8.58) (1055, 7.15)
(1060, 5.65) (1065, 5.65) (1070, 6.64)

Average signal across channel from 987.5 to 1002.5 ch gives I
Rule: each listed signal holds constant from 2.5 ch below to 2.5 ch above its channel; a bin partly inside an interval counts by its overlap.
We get 8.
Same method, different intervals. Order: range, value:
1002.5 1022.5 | 8.81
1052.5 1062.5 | 6.4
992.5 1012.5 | 8.39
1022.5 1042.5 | 8.98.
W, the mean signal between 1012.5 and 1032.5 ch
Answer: 8.93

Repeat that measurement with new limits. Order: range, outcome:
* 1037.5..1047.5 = 8.98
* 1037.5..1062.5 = 7.87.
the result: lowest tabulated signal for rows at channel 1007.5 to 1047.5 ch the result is 8.82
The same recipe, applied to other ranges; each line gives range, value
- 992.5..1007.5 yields 7.99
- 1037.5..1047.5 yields 8.84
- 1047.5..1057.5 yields 7.15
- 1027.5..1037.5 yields 8.88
